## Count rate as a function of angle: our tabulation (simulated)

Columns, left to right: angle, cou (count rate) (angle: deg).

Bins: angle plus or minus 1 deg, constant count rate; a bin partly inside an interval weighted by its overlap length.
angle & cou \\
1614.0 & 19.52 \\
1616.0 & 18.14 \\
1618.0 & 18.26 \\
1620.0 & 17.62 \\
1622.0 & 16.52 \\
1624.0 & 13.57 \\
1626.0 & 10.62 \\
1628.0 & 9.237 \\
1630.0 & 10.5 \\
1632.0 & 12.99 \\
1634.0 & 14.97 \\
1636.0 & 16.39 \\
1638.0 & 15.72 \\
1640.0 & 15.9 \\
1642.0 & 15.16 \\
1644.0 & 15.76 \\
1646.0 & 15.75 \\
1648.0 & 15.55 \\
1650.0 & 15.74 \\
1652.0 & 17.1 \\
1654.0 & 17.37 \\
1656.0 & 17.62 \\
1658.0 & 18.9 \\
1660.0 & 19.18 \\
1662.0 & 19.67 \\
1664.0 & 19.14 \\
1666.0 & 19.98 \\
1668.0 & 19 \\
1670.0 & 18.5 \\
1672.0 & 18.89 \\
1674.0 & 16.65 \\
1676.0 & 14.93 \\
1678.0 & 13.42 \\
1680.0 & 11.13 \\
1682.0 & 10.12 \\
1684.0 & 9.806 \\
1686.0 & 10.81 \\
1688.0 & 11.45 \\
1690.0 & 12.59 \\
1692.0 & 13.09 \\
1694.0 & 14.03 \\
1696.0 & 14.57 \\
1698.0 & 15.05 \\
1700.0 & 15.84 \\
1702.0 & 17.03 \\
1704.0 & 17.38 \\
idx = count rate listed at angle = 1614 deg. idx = 19.52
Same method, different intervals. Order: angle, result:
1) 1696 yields 14.57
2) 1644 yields 15.76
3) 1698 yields 15.05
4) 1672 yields 18.89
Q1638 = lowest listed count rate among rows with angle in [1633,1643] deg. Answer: 14.97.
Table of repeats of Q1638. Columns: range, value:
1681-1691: 9.806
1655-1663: 17.62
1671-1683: 10.12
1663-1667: 19.14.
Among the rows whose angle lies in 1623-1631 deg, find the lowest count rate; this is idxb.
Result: 9.237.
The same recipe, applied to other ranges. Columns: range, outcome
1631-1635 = 12.99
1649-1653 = 15.74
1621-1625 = 13.57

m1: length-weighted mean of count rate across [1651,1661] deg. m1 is 18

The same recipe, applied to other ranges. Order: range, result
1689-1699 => 13.9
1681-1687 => 10.2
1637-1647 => 15.7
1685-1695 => 12.4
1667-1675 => 18.3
